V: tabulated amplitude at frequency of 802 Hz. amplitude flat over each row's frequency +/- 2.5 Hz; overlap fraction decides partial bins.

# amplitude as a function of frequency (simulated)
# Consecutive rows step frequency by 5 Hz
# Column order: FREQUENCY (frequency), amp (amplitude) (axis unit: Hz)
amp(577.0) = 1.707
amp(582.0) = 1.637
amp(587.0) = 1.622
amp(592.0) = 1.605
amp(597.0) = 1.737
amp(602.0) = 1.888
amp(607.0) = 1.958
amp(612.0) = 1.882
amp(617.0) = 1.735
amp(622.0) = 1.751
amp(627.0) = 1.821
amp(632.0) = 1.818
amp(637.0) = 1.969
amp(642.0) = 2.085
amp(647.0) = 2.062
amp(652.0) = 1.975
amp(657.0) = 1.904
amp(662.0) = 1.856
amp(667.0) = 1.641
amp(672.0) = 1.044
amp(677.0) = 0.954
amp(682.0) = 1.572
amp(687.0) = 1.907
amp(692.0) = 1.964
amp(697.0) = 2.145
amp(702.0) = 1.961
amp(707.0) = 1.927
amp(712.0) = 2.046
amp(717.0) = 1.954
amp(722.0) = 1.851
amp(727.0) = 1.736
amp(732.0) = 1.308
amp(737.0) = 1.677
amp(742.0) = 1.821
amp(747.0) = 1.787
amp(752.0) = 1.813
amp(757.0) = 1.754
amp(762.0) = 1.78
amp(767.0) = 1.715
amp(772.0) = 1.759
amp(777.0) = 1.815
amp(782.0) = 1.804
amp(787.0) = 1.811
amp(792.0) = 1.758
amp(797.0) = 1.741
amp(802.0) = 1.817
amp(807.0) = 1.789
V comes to 1.817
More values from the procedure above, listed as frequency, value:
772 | 1.759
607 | 1.958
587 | 1.622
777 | 1.815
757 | 1.754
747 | 1.787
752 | 1.813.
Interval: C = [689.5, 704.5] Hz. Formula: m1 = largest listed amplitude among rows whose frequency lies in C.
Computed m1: 2.145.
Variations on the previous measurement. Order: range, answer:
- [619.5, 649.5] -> 2.085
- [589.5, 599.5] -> 1.737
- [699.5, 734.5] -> 2.046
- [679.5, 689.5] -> 1.907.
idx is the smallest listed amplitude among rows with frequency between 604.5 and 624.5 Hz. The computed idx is 1.735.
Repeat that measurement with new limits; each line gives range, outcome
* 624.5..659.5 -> 1.818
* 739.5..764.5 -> 1.754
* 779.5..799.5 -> 1.741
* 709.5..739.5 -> 1.308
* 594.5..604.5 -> 1.737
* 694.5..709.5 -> 1.927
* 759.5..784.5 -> 1.715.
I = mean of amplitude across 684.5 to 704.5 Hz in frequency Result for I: 1.99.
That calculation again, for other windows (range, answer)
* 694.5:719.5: 2.01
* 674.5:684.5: 1.26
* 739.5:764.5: 1.79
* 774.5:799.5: 1.79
